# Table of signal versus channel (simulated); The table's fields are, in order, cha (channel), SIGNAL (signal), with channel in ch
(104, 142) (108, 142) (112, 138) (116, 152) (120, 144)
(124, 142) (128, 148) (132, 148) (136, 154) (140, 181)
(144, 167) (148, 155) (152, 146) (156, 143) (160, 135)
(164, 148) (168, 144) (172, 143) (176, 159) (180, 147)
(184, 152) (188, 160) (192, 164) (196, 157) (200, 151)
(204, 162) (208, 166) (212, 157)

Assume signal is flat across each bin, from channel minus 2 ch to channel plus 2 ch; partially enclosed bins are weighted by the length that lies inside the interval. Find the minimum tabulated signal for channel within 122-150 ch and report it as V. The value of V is 142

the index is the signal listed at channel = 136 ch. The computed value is 154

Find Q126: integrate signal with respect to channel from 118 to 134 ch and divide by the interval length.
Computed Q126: 146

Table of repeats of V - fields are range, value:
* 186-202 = 151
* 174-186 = 147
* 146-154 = 146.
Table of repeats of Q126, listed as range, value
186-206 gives 159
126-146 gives 160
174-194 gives 156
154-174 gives 143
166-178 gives 149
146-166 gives 145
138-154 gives 162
